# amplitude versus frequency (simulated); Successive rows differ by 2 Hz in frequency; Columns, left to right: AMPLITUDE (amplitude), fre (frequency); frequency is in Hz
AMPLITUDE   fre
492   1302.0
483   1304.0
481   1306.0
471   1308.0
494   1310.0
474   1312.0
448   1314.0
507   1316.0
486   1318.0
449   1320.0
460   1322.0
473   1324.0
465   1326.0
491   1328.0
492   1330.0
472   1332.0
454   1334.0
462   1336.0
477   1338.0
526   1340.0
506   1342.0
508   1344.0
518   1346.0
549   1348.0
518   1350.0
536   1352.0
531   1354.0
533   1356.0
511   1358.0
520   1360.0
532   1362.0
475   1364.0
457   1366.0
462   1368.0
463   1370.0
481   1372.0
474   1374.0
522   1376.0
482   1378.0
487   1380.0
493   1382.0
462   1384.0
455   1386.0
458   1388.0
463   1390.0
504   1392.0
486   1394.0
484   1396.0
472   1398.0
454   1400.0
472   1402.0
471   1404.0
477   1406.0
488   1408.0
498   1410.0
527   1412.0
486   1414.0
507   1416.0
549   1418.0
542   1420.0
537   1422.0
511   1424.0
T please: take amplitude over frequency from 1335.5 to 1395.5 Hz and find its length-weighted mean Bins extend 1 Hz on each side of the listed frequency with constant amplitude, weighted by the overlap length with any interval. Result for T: 495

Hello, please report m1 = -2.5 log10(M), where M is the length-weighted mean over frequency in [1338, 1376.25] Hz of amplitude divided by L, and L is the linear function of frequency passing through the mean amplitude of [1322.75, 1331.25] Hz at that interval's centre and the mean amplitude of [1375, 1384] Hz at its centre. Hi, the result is -0.04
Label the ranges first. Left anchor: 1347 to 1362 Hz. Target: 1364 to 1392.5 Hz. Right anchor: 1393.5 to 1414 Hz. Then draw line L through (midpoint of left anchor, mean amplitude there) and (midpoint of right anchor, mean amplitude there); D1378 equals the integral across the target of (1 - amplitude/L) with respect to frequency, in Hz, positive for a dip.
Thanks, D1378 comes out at 1.7 Hz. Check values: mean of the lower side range 529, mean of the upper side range 483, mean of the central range 475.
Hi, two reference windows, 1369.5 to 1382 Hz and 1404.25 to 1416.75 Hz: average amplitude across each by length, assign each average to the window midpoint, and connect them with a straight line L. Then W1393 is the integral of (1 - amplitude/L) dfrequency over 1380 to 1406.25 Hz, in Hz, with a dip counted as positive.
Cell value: 0.9 Hz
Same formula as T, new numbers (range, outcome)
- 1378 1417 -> 481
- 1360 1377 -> 485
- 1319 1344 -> 478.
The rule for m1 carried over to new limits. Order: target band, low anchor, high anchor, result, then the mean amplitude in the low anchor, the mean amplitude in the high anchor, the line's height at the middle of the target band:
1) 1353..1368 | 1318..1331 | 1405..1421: -0.04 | 473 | 509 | 488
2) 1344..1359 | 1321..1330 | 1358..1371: -0.09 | 474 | 487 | 483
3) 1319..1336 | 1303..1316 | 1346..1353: 0.07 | 478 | 532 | 502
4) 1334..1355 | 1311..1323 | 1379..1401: -0.08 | 471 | 474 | 472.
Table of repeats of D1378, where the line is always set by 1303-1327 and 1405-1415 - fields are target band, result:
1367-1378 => 0.1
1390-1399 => 0.1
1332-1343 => -0.1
